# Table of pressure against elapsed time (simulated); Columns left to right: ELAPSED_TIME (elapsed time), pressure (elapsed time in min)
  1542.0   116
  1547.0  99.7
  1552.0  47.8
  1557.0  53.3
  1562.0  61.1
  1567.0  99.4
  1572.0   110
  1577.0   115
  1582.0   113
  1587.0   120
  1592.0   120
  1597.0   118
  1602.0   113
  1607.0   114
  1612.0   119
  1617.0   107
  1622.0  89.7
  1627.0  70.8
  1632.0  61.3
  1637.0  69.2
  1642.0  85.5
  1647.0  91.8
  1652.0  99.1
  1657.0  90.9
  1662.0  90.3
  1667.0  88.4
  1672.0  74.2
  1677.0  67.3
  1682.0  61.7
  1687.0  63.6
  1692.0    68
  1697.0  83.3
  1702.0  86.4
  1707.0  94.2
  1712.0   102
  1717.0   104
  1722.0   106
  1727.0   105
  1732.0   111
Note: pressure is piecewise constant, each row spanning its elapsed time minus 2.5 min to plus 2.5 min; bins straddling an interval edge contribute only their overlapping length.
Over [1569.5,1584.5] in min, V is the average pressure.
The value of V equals 113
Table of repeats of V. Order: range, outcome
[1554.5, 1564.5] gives 57.2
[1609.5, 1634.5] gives 89.6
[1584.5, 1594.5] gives 120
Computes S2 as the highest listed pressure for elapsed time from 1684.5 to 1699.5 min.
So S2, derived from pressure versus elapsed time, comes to 83.3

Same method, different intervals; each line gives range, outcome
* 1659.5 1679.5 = 90.3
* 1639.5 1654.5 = 99.1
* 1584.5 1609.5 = 120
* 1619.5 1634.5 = 89.7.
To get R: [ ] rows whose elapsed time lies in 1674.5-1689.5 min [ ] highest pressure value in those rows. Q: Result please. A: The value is 67.3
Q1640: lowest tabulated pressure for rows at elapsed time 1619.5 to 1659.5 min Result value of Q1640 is 61.3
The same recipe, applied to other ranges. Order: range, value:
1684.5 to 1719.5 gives 63.6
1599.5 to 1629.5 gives 70.8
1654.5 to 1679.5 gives 67.3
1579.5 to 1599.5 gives 113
